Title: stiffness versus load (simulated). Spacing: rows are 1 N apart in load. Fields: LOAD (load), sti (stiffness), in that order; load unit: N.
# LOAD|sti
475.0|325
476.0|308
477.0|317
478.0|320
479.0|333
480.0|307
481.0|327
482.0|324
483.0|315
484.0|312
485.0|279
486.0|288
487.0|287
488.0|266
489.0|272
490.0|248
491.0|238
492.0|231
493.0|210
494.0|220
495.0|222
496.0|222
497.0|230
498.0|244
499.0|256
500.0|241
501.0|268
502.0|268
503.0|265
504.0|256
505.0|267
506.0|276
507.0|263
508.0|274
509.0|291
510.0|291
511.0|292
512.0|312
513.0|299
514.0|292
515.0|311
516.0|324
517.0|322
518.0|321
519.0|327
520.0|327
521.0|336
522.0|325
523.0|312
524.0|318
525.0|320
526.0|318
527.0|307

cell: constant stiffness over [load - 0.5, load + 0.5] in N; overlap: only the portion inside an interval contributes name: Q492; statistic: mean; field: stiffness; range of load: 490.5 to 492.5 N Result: 234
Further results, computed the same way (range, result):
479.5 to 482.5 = 319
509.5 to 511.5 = 292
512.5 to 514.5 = 296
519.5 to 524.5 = 324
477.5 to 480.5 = 320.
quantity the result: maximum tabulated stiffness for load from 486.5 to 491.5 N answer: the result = 287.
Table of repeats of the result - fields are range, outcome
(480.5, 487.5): 327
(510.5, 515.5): 312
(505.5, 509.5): 291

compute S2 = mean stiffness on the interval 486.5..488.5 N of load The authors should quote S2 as 276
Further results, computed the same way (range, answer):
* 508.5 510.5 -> 291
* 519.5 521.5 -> 332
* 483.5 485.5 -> 296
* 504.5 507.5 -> 269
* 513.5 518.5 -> 314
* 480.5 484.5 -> 320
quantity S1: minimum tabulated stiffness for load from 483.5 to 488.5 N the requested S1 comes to 266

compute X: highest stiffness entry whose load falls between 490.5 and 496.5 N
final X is 238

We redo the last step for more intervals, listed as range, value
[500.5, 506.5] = 276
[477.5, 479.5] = 333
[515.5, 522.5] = 336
